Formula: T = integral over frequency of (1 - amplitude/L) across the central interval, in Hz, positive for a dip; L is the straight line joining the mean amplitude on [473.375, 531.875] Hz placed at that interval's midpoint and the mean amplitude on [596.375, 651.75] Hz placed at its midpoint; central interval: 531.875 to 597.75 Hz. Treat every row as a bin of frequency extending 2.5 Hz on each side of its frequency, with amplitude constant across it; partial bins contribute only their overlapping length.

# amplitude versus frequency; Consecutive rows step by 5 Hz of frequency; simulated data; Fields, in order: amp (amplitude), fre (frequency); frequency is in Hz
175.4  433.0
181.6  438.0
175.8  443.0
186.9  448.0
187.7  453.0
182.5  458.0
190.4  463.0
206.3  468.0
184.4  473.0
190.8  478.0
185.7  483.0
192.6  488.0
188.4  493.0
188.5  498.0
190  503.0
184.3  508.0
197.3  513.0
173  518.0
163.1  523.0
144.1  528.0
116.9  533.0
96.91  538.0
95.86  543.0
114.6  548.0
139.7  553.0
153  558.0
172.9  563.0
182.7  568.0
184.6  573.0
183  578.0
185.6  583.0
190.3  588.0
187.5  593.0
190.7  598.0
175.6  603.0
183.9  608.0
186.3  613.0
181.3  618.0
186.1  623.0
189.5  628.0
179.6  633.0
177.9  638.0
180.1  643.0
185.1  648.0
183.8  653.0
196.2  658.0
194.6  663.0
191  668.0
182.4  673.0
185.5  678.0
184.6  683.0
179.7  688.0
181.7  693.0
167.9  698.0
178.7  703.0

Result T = 9.3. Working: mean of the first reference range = 180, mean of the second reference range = 183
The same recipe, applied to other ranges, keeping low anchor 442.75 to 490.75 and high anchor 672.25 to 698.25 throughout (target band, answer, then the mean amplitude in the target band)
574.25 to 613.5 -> -0.18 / 185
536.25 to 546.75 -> 4.95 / 98.5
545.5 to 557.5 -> 3.51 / 131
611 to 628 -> -0.16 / 185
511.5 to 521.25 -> 0.26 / 182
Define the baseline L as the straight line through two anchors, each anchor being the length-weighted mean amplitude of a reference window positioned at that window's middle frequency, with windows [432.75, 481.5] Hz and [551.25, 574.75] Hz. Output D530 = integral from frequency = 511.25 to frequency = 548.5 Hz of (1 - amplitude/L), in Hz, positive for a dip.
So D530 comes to 7.67 Hz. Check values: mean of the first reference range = 187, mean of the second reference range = 167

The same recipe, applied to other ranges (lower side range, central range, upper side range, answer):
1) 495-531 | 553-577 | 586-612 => 1.5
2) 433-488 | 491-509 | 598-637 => -0.2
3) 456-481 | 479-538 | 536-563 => -4.7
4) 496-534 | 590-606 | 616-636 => -0.3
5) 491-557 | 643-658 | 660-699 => -0.6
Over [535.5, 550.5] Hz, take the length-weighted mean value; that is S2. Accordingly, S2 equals 102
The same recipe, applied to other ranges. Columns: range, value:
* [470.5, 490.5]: 188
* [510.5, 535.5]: 159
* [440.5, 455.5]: 183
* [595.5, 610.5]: 183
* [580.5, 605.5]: 186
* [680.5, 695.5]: 182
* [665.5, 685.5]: 186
